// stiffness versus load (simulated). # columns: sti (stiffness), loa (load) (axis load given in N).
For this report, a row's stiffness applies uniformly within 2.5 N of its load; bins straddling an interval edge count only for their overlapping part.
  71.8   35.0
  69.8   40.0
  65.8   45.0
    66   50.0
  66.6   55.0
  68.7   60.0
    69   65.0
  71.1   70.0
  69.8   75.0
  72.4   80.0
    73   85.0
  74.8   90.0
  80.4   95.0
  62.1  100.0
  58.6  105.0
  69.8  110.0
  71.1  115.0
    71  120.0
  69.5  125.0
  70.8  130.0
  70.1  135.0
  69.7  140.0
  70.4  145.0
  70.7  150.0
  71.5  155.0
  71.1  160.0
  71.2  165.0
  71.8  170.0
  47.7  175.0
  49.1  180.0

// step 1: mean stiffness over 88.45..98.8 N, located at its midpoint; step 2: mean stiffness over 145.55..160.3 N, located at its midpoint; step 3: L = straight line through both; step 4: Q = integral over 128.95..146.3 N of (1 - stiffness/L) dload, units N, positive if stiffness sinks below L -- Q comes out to 0.50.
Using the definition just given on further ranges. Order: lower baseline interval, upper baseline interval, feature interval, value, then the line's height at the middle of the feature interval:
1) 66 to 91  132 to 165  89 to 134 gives 1.0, 71.3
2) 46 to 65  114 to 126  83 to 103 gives -0.9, 69.2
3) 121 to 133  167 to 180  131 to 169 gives -3.9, 64.3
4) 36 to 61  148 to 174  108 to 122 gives -0.3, 69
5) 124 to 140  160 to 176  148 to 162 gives -0.7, 67.6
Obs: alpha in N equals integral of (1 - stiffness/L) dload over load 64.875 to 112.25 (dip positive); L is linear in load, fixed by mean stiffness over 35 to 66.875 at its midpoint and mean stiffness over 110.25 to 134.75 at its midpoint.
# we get -0.6 N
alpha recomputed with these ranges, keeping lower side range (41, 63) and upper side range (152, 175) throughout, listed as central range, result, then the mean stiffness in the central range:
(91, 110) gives -0.1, 68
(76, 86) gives -0.7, 72.2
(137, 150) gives -0.3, 70.2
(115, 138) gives -0.7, 70.4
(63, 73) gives -0.4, 70.1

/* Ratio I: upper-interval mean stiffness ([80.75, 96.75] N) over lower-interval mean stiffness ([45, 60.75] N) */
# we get 1.13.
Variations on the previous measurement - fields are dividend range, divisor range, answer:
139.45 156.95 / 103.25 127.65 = 1.03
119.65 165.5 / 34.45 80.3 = 1.03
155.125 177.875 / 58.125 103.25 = 0.93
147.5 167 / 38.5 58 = 1.06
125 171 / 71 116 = 1.01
